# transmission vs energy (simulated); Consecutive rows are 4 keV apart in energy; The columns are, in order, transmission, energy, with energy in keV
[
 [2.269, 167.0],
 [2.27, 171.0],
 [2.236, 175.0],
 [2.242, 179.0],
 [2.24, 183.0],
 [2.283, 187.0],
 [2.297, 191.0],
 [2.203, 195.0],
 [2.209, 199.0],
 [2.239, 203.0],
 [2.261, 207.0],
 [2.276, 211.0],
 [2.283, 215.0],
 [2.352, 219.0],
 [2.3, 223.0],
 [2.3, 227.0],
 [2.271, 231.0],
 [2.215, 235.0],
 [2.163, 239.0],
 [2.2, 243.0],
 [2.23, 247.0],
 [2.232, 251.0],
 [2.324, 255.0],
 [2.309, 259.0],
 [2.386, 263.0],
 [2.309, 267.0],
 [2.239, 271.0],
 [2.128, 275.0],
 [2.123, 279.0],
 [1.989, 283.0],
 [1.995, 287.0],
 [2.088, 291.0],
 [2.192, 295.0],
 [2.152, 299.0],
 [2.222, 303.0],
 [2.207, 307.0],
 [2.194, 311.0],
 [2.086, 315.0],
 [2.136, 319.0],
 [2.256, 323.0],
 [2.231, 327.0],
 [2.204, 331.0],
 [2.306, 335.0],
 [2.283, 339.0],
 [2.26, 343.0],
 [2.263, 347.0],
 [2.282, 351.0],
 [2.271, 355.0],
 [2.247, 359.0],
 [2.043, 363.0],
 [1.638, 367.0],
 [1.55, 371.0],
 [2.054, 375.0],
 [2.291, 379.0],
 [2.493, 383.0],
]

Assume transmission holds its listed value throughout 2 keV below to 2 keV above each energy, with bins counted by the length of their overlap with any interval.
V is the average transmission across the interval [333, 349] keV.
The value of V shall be 2.28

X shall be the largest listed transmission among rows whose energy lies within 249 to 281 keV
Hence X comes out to 2.386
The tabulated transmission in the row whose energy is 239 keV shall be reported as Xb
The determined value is 2.163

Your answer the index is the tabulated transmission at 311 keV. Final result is 2.194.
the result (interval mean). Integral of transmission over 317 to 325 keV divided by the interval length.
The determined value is 2.2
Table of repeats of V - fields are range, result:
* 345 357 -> 2.27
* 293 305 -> 2.19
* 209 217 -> 2.28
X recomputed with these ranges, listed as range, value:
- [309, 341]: 2.306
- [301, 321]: 2.222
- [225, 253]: 2.3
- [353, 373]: 2.271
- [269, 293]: 2.239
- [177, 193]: 2.297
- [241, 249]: 2.23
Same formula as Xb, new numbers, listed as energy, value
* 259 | 2.309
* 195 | 2.203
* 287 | 1.995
